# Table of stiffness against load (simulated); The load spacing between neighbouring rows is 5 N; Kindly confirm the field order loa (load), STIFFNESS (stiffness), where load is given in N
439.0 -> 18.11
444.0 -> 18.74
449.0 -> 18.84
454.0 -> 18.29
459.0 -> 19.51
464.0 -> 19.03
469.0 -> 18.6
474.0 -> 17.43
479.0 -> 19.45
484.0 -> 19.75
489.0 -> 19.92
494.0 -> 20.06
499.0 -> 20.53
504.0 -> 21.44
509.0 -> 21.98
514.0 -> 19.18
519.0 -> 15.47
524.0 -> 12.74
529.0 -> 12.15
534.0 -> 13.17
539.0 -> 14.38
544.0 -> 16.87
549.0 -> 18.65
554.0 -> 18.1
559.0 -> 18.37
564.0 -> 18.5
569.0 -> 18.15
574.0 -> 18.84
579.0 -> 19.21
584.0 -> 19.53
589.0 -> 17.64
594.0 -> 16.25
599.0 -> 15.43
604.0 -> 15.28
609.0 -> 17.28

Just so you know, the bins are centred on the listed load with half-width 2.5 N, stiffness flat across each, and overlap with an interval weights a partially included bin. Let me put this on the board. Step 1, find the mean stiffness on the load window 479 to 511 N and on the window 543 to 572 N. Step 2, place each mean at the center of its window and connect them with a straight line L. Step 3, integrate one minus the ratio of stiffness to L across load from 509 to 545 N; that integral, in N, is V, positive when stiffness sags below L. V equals 7.60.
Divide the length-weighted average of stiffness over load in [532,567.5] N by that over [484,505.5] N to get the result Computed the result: 0.83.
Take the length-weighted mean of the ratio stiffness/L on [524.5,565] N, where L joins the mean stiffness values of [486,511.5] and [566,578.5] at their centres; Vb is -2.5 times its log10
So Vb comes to 0.21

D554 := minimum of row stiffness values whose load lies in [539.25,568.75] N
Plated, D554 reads 16.87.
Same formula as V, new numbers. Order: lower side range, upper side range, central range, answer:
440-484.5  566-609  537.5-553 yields 0.89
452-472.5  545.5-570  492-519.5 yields -2.23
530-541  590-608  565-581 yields -4.00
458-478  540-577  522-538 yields 4.74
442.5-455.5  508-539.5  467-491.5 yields -2.47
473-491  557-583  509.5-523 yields 1.08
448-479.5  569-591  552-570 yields 0.43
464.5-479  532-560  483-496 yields -1.42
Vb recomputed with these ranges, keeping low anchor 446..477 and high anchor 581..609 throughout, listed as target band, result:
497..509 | -0.17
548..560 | -0.05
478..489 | -0.08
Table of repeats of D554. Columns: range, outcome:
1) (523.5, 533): 12.15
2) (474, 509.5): 17.43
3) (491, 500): 20.06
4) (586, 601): 15.43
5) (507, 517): 19.18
